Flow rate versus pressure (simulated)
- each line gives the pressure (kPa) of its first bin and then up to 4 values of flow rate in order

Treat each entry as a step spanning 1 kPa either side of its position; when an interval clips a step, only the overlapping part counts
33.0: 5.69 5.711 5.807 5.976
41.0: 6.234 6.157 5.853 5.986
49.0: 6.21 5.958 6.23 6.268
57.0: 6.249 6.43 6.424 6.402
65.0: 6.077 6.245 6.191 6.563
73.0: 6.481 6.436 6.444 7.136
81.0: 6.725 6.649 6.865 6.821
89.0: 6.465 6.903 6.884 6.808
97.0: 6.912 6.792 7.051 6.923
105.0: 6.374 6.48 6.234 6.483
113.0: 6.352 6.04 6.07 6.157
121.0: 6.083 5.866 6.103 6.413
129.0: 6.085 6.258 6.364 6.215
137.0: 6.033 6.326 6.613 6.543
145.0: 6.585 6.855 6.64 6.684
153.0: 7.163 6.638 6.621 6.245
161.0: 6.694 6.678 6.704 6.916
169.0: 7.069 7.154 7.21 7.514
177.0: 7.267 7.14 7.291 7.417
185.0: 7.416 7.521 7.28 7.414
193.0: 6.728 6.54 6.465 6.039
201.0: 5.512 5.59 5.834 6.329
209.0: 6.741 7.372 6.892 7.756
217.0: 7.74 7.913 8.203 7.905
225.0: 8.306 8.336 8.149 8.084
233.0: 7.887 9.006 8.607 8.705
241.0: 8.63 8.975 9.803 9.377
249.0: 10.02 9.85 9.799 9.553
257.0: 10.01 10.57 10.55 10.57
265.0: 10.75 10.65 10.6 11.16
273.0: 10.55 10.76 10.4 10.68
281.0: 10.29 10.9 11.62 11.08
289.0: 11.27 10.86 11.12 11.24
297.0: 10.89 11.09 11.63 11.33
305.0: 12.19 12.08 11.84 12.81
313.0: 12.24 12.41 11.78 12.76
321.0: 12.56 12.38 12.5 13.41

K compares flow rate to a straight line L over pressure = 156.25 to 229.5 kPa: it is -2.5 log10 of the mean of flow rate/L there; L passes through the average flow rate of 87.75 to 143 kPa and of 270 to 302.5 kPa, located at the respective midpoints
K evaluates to 0.20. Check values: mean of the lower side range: 6.42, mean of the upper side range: 11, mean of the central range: 7.07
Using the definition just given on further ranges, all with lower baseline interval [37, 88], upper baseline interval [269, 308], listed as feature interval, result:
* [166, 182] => 0.21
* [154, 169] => 0.25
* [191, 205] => 0.42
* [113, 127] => 0.23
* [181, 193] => 0.22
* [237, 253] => 0.10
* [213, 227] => 0.22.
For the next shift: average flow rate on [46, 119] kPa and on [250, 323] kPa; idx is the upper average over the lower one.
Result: 1.7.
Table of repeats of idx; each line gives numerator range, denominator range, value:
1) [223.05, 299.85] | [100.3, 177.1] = 1.53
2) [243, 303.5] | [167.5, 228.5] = 1.49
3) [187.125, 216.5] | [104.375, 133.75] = 1.07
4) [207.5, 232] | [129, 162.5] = 1.19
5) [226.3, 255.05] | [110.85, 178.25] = 1.37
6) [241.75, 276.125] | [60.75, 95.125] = 1.55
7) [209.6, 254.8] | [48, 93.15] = 1.32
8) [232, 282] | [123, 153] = 1.54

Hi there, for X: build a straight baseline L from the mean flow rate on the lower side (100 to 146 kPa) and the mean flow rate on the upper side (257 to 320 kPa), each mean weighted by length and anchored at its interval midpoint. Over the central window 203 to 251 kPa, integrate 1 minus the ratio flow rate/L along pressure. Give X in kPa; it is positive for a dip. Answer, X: 6.85 kPa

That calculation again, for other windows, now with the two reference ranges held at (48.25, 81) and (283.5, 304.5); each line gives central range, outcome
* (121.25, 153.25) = 6.13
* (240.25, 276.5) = 1.20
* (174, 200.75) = 5.74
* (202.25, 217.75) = 4.38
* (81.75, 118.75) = 2.62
